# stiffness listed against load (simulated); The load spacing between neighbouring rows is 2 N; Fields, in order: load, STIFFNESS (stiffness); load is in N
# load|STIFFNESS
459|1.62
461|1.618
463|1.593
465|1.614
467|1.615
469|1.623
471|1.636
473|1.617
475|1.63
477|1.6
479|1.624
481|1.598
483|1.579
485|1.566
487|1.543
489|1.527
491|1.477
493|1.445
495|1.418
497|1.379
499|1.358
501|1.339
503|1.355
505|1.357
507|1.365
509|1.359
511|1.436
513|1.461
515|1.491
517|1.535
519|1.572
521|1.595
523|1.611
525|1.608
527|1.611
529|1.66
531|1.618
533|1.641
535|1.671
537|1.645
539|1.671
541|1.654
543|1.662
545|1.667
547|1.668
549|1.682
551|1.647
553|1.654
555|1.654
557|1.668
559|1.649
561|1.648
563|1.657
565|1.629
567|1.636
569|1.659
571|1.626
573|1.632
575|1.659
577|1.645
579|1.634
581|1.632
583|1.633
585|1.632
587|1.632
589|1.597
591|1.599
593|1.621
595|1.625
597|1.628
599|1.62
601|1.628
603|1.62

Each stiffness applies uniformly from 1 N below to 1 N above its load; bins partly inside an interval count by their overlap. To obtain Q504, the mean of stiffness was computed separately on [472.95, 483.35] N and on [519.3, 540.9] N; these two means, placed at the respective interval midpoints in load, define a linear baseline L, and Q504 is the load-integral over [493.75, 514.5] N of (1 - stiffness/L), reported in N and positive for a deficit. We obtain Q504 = 3.0 N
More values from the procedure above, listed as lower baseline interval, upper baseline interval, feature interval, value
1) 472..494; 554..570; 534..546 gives -0.3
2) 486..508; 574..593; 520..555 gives -3.0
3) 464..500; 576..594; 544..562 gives -0.7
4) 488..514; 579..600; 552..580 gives -1.5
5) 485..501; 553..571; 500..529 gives 0.6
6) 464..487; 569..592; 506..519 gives 1.3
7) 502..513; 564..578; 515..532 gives -1.7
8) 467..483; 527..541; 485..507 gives 2.7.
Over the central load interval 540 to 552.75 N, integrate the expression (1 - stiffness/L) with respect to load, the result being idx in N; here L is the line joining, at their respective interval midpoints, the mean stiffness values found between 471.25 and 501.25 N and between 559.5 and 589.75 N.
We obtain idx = -0.5 N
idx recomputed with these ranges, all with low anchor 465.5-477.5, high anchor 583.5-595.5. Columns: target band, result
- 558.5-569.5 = -0.2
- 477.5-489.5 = 0.3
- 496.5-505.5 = 1.5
